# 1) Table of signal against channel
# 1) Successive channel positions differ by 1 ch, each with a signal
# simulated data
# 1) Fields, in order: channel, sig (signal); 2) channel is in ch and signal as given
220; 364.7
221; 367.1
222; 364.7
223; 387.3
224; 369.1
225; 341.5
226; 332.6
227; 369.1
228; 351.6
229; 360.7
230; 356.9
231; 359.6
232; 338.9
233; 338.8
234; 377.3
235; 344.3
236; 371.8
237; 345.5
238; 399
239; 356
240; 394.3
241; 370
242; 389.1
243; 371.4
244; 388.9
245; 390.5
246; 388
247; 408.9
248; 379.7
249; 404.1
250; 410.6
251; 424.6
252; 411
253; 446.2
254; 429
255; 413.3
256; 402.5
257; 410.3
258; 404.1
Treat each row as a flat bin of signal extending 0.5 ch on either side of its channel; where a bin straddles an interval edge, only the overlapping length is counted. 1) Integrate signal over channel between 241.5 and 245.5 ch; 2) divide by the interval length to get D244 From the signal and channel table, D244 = 385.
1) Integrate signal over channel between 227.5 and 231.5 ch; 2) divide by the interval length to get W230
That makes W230 357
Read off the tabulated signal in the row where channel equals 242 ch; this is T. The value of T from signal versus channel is 389.1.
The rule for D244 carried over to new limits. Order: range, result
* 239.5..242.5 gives 384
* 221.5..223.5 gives 376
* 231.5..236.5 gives 354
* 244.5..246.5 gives 389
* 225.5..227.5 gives 351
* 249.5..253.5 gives 423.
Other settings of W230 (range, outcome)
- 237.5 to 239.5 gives 378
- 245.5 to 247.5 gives 398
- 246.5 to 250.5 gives 401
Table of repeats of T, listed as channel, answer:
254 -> 429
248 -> 379.7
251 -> 424.6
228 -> 351.6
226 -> 332.6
